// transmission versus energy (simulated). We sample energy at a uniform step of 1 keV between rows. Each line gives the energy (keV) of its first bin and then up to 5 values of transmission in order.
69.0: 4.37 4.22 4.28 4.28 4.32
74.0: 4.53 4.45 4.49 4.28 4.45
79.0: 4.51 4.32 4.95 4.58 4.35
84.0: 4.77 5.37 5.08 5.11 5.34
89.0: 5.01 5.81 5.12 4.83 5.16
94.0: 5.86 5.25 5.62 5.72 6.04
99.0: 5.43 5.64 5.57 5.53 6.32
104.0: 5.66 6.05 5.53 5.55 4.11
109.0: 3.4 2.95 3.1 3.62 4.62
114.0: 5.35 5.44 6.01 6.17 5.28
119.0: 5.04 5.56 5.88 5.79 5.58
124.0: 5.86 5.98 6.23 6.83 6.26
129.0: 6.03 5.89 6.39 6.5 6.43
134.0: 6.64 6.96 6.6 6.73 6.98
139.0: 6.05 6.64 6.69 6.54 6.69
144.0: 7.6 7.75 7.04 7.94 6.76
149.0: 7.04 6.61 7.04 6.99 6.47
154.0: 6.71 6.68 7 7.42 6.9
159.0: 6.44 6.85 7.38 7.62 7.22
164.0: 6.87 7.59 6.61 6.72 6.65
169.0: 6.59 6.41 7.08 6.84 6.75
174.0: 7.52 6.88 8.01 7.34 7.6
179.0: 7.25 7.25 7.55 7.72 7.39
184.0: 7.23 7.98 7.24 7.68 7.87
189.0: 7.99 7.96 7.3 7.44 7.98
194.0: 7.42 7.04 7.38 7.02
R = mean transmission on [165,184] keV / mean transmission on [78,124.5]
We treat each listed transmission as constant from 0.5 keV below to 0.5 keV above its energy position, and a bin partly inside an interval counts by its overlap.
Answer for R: 1.38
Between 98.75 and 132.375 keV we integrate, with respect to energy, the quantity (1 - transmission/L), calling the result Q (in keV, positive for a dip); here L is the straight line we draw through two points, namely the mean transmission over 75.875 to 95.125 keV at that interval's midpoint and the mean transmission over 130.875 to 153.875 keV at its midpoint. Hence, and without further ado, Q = 2.8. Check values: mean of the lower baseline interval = 4.93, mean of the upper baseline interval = 6.83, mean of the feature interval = 5.44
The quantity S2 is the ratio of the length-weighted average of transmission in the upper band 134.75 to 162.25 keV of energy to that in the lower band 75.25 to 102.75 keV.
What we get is 1.4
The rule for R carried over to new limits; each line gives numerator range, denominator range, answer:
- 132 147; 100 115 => 1.41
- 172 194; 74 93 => 1.56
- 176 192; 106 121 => 1.58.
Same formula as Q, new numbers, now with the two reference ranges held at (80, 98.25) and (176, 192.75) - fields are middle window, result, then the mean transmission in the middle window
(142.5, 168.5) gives -0.70 keV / 7.02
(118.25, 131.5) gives 0.32 keV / 5.94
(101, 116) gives 2.09 keV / 4.87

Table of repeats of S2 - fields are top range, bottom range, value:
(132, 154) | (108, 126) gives 1.36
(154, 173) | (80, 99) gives 1.33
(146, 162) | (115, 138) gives 1.14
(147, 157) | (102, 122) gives 1.36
